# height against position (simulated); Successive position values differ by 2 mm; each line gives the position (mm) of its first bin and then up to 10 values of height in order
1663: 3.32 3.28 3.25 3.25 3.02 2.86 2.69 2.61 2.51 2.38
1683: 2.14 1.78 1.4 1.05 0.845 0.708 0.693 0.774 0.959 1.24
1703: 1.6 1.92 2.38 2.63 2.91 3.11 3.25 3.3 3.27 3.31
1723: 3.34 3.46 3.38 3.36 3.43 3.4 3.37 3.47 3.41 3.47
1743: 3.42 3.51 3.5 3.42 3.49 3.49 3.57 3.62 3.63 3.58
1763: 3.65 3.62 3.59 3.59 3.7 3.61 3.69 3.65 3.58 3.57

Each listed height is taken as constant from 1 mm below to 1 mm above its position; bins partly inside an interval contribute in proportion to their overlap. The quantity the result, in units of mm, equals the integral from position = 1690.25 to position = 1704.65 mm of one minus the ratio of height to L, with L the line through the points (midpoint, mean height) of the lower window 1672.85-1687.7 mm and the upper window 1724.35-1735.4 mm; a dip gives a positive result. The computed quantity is 8.95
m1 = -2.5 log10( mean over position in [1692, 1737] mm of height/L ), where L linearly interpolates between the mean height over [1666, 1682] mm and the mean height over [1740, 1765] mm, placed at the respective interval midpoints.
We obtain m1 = 0.25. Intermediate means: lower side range 2.82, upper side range 3.53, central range 2.56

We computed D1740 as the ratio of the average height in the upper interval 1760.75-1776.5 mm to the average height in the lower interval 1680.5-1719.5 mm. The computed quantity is 1.92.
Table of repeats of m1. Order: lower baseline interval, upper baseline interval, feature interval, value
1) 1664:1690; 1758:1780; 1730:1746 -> -0.06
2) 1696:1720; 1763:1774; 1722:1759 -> -0.16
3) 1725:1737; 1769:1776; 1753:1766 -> -0.01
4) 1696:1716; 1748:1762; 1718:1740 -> -0.22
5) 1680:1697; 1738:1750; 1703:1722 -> -0.24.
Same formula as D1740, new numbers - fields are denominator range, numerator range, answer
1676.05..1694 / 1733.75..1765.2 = 2.05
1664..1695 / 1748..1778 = 1.63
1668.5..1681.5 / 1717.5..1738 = 1.23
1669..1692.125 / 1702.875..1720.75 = 1.29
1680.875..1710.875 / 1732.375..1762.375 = 2.31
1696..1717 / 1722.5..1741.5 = 1.60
